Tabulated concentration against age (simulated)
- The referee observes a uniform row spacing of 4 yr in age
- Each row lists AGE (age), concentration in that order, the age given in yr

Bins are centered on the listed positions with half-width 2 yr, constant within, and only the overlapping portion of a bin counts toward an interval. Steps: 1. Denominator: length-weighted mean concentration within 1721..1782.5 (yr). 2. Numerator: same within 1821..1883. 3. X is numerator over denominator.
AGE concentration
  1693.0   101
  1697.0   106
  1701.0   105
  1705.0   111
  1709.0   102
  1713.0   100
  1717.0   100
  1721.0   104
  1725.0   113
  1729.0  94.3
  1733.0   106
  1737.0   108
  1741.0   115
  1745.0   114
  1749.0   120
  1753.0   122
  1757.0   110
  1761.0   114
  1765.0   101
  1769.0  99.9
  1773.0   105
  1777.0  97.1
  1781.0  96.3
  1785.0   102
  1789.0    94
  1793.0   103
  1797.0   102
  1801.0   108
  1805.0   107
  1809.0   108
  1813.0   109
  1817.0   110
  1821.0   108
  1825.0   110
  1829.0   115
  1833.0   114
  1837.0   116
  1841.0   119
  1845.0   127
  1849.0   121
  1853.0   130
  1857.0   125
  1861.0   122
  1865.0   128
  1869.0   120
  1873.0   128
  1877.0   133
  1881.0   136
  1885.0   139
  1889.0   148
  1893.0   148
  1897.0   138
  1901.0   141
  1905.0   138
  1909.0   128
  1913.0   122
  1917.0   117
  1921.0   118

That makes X 1.14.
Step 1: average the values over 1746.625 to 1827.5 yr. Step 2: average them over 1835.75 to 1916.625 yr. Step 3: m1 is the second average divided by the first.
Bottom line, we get 1.22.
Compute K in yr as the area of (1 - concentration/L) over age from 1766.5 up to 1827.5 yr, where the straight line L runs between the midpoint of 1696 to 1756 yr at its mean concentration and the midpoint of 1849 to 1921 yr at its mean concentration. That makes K 7.42 yr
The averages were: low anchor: 108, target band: 104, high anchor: 131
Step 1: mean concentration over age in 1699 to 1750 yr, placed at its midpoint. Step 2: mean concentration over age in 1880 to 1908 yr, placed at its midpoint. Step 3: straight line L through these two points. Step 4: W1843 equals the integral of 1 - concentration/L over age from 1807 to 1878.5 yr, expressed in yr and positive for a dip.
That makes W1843 6.4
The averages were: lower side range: 107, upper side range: 141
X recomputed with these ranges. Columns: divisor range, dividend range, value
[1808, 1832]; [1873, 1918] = 1.23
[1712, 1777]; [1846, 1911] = 1.23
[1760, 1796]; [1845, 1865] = 1.24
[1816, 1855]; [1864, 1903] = 1.16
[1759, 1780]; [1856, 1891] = 1.27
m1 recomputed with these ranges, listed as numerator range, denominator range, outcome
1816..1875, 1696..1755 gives 1.11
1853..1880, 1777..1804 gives 1.26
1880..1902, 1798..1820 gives 1.31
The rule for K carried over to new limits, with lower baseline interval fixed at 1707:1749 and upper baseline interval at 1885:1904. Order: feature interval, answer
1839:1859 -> 1.3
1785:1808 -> 3.5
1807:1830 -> 3.0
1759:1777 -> 1.7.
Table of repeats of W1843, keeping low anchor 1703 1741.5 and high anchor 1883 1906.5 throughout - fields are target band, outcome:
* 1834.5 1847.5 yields 1.0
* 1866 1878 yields 0.9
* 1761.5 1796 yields 4.9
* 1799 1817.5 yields 2.3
